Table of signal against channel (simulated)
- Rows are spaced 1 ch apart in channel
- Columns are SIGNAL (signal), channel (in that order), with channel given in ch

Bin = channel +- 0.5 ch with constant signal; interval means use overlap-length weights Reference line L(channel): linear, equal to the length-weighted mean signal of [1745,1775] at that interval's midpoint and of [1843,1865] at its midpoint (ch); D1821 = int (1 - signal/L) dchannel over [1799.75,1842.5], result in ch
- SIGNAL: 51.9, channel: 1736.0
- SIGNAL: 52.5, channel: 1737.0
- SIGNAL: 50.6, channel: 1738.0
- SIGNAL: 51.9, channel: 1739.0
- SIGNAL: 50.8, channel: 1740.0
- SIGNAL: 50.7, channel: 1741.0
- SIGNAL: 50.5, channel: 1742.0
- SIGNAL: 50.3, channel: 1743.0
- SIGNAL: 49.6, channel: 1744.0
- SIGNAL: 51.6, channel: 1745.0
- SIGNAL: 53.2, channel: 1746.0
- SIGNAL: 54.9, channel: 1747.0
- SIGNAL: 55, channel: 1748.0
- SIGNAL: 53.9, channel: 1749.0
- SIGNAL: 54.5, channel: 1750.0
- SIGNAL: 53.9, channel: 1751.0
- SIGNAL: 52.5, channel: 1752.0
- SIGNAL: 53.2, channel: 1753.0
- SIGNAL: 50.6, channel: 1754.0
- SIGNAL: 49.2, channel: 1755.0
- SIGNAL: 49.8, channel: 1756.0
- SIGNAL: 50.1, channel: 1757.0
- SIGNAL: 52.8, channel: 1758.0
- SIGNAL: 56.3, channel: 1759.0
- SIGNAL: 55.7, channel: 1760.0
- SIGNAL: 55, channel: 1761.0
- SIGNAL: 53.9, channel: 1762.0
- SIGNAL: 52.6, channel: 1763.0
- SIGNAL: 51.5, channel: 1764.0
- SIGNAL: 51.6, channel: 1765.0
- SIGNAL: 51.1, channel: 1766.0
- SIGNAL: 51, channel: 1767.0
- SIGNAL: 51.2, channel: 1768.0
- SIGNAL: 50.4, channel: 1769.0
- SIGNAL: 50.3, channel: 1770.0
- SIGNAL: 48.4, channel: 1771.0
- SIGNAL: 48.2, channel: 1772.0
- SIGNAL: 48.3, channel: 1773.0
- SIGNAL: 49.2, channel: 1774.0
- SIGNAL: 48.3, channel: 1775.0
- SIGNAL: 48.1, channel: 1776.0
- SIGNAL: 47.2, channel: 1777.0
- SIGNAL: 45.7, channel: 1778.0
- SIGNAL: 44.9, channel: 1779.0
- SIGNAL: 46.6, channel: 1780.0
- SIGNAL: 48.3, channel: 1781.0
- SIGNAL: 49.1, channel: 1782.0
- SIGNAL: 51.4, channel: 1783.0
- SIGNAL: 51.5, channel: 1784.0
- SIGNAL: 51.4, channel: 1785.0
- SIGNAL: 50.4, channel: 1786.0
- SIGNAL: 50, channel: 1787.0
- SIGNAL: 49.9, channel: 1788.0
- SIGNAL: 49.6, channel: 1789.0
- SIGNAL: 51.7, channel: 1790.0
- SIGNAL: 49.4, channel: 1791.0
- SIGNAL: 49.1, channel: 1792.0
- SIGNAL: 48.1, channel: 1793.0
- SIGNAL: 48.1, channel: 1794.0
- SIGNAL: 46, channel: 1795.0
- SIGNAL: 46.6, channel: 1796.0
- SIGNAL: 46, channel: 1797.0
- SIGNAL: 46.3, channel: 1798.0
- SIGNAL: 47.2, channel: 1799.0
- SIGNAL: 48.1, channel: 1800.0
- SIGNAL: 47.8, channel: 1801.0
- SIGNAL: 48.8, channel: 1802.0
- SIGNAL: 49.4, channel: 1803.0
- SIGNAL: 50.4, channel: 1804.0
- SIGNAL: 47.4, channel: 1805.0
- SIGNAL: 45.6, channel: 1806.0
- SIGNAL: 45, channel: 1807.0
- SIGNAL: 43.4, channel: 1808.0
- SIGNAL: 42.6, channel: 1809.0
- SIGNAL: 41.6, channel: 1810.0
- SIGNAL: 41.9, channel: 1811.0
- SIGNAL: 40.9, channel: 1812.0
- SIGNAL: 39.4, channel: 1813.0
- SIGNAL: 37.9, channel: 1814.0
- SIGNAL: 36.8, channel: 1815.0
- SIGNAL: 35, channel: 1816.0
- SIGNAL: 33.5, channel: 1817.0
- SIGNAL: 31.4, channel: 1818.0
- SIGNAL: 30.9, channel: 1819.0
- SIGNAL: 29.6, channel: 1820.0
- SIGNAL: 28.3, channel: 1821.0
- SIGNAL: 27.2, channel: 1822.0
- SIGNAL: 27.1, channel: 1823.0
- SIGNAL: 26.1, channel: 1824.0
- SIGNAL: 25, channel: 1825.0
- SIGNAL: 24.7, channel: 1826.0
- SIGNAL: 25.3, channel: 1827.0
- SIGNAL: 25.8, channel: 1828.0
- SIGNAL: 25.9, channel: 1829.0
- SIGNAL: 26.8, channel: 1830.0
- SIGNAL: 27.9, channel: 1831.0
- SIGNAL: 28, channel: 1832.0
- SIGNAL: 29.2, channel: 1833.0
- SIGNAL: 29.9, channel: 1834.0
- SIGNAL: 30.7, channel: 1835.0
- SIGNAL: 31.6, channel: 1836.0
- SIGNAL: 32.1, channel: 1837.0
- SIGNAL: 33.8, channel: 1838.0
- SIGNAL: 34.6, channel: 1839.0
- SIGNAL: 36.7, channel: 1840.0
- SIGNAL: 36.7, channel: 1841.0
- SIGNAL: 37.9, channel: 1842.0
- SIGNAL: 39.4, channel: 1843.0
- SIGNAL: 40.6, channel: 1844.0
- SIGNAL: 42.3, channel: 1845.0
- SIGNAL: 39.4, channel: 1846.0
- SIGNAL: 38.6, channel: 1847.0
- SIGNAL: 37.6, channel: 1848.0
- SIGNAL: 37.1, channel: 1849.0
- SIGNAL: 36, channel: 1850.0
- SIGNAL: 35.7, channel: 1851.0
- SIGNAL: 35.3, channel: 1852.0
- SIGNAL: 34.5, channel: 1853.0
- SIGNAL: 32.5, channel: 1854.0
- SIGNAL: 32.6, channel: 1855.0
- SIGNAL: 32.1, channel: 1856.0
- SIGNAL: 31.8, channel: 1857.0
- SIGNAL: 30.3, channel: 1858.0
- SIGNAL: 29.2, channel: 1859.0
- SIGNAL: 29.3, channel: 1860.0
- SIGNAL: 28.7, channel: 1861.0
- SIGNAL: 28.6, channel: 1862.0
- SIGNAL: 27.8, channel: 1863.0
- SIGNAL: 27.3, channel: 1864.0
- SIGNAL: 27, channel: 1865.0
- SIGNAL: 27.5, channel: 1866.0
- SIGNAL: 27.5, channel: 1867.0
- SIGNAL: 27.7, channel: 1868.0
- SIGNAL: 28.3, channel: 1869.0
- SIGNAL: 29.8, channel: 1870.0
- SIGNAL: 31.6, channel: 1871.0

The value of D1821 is 5.34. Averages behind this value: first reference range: 51.9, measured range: 35.2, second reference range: 33.7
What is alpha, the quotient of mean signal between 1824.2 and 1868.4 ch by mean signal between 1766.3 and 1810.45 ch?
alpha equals 0.7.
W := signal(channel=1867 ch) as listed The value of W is 27.5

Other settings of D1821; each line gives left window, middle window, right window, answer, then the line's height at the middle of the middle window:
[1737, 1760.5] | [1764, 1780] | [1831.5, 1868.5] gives -0.4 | 47.8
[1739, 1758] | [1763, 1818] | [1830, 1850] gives -3.5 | 44.1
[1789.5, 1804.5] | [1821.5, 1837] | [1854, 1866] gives 4.4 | 38.7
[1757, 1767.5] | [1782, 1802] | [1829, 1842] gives -2.1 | 44.3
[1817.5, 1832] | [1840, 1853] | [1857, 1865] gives -4.4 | 28.2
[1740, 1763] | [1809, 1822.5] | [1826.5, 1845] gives 0.7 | 37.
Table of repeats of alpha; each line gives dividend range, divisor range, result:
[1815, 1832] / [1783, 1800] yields 0.58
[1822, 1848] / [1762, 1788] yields 0.64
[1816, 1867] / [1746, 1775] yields 0.61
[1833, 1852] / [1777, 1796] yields 0.74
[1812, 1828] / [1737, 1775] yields 0.59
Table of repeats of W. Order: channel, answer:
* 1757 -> 50.1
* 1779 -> 44.9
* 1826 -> 24.7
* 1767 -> 51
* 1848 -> 37.6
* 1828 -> 25.8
